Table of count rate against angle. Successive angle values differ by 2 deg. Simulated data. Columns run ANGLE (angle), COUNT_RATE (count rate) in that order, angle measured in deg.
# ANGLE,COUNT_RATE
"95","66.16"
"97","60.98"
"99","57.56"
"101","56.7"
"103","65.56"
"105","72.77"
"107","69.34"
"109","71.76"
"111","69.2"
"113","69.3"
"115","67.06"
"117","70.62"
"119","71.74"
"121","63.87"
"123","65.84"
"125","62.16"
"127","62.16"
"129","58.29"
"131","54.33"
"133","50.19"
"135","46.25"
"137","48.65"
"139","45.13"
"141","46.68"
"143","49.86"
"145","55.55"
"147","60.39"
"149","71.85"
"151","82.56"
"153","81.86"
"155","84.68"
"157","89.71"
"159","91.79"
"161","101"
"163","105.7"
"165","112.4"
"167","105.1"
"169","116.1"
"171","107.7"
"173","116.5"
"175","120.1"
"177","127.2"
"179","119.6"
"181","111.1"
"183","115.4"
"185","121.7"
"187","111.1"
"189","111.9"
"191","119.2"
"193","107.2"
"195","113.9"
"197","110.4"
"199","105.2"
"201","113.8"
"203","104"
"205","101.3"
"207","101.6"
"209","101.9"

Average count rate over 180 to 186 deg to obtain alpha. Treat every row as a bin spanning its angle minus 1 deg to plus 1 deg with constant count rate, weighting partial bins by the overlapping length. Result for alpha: 116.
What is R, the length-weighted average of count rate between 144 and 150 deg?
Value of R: 62.6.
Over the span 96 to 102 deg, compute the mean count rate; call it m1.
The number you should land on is 58.4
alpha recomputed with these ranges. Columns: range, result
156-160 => 90.8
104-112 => 70.8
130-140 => 48.9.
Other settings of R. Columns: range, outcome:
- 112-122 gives 68.5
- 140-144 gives 48.3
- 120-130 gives 62.5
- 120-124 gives 64.9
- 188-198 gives 113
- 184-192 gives 116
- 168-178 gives 118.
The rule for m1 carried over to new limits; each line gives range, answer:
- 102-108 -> 69.2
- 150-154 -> 82.2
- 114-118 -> 68.8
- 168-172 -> 112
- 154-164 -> 94.6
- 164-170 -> 111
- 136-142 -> 46.8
